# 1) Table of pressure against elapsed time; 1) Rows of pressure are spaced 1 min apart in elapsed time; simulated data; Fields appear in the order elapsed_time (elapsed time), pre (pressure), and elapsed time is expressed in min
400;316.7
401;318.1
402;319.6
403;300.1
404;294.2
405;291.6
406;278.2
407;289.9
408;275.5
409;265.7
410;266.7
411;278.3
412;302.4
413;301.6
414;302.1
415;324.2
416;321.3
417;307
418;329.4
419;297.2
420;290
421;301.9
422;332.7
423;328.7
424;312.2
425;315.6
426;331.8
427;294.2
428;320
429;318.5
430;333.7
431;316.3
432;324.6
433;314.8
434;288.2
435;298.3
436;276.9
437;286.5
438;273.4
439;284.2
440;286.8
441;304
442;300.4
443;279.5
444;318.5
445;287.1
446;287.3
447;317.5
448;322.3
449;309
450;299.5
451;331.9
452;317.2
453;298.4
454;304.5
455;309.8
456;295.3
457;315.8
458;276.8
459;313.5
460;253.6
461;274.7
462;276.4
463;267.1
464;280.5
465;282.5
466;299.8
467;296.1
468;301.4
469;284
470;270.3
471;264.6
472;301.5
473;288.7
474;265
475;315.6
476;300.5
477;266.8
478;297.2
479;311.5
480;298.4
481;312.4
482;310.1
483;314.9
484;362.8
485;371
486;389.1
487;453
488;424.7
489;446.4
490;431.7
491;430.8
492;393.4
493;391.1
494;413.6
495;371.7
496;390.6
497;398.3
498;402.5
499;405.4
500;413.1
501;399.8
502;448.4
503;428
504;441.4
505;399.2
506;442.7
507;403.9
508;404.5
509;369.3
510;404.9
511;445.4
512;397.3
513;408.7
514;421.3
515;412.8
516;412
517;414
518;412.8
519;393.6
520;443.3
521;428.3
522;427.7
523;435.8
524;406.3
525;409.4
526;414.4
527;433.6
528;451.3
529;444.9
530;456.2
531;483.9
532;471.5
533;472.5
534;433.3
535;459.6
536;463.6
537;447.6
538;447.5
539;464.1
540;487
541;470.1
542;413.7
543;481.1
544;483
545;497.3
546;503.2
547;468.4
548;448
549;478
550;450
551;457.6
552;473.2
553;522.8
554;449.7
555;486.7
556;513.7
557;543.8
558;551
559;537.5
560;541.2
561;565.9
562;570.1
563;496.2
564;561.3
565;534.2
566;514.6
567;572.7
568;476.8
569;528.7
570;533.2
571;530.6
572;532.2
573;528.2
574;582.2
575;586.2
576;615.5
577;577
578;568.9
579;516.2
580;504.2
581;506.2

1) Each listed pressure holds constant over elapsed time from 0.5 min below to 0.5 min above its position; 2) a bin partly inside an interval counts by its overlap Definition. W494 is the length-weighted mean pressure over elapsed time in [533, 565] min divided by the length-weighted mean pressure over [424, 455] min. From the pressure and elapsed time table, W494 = 1.6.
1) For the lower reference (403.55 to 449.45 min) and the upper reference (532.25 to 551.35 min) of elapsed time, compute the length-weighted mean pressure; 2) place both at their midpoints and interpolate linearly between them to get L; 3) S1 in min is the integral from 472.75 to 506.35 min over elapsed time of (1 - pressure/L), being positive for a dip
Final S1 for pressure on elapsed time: 1.5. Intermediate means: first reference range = 302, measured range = 375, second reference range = 465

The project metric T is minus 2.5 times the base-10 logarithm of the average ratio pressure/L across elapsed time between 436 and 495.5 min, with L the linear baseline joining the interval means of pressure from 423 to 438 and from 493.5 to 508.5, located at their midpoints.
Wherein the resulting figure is 0.14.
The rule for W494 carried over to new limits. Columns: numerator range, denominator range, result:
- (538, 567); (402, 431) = 1.64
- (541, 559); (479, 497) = 1.27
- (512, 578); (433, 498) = 1.51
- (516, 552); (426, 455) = 1.48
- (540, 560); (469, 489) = 1.50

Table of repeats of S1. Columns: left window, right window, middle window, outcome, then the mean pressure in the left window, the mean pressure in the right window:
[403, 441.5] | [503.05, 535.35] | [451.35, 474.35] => 4.2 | 302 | 427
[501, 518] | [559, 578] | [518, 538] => 0.7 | 415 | 547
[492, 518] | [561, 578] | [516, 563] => 1.6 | 409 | 547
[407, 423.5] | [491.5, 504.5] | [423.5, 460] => 3.3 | 301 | 407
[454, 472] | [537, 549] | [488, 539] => -3.0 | 287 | 469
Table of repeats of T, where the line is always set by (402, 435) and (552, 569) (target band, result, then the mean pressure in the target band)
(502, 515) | 0.07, 415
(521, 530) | 0.10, 430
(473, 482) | 0.32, 296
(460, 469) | 0.31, 283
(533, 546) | 0.07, 464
